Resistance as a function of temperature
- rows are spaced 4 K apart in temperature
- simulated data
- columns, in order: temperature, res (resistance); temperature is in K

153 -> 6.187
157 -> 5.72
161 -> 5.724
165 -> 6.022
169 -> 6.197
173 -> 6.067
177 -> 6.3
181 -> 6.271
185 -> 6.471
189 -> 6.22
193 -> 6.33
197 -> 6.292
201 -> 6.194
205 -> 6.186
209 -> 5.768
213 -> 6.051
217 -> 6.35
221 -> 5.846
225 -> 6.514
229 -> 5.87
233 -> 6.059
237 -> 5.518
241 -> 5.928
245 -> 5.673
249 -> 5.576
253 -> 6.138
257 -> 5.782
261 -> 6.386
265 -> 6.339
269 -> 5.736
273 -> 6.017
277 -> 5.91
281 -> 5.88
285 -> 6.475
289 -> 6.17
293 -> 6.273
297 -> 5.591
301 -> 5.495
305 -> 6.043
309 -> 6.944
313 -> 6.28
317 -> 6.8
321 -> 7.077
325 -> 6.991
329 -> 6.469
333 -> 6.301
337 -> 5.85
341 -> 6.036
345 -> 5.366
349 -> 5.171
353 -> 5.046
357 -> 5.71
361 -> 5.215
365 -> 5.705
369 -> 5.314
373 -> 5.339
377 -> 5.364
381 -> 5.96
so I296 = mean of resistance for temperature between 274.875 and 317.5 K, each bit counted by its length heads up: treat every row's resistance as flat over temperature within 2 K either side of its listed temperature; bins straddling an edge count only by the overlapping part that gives 6.15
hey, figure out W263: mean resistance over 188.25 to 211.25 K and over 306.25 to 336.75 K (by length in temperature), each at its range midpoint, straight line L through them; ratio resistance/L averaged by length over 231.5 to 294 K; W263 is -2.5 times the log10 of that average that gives 0.07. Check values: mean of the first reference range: 6.16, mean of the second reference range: 6.63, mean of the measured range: 5.99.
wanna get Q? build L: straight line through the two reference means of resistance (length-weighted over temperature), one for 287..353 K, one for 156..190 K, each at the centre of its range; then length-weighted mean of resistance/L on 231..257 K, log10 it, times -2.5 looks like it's 0.06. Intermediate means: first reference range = 6.12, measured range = 5.81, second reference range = 6.14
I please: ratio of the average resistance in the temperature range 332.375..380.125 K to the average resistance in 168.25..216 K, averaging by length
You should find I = 0.9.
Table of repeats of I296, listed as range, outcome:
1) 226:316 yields 6.02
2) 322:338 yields 6.48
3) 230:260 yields 5.83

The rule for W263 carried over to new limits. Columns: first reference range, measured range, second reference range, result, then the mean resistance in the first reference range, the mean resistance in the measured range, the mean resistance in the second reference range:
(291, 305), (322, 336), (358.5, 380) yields -0.16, 5.82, 6.57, 5.42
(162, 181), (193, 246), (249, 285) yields 0.01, 6.14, 6.04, 6.02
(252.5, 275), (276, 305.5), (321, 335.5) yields 0.06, 6.06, 5.98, 6.63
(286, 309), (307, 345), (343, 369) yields -0.14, 6.03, 6.47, 5.36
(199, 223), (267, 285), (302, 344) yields 0.06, 6.07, 5.95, 6.43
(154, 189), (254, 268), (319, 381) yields -0.03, 6.11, 6.14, 5.8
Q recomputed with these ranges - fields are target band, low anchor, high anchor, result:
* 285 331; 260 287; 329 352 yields -0.080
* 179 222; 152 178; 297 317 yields -0.023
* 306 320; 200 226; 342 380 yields -0.183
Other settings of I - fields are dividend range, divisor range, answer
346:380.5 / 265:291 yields 0.89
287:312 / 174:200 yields 0.97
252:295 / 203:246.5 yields 1.02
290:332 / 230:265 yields 1.08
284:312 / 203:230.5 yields 1.01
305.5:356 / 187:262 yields 1.02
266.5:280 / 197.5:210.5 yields 0.97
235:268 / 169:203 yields 0.94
